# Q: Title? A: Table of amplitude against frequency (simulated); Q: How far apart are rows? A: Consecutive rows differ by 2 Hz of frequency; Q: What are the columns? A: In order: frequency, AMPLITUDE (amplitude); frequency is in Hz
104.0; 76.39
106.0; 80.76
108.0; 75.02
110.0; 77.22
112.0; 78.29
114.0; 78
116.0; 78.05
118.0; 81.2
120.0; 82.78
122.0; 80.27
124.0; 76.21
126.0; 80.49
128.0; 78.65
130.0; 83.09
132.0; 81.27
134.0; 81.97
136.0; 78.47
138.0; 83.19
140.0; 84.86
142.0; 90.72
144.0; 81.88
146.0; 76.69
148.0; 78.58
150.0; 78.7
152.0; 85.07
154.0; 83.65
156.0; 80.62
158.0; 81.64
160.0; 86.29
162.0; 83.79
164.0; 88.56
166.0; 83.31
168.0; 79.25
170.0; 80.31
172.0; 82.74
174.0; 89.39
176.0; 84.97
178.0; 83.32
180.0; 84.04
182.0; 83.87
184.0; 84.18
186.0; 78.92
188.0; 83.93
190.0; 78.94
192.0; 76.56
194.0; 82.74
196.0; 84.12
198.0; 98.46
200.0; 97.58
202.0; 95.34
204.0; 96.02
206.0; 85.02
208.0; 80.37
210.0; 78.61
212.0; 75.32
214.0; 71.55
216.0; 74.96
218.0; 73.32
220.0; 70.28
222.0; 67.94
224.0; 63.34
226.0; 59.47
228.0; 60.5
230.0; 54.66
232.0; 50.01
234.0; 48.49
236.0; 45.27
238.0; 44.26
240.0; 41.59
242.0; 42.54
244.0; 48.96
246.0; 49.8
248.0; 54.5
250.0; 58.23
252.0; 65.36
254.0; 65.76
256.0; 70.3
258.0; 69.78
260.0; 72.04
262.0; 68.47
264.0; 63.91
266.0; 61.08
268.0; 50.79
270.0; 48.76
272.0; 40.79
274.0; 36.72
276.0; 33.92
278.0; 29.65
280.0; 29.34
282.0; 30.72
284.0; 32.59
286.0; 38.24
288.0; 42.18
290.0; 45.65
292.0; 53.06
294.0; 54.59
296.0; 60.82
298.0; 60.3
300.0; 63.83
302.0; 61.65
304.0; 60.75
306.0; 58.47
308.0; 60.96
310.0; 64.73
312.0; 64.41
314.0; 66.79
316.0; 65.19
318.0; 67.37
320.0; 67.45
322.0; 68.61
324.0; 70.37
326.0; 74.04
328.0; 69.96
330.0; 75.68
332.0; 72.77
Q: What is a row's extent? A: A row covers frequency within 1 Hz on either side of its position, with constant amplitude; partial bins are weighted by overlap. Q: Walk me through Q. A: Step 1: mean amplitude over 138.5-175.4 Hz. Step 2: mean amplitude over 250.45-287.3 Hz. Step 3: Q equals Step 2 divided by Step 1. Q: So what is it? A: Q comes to 0.6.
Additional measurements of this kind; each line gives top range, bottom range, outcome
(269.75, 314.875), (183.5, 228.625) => 0.63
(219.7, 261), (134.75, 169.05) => 0.69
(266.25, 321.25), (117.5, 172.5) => 0.63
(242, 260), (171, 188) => 0.71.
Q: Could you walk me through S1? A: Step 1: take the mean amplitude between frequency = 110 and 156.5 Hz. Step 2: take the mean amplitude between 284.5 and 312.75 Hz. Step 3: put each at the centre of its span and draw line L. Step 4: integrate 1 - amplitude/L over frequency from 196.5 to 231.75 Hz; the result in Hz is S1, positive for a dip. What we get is -3.7 Hz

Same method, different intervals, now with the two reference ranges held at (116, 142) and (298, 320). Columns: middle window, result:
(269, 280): 4.9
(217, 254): 7.9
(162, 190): -2.5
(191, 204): -2.7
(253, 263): -0.1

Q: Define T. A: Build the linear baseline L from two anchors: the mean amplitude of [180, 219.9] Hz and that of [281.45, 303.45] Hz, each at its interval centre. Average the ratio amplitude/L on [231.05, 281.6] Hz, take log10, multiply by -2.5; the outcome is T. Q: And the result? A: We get 0.22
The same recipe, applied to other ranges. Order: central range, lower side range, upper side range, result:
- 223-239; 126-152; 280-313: 0.21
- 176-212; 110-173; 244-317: -0.20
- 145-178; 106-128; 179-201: 0.00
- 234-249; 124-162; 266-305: 0.22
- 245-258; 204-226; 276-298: -0.06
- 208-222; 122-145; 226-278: -0.19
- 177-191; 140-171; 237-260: -0.11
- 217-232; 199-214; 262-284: 0.18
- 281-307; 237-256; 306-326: 0.22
